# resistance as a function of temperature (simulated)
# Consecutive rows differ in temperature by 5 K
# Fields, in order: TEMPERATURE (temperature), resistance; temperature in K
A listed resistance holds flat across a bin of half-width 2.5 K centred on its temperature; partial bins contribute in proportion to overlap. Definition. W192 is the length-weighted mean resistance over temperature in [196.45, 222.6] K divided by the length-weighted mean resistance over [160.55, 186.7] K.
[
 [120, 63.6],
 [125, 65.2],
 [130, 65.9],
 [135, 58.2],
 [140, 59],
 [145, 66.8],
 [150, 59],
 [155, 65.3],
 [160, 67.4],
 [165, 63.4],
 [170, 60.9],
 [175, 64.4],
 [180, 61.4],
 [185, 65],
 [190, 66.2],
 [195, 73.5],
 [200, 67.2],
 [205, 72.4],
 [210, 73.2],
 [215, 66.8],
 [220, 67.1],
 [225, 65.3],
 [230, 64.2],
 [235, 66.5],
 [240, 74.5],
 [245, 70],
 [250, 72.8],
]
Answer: 1.10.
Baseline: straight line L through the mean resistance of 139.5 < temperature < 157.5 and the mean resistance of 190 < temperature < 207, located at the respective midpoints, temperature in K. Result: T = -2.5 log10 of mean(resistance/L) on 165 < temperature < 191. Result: 0.06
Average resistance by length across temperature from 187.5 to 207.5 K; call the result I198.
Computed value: 69.8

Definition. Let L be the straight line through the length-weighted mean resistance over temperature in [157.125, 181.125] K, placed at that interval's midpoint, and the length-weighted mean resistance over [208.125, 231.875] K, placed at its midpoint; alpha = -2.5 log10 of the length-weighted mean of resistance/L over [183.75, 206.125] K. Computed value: -0.05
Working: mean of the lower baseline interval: 63.6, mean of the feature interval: 68.9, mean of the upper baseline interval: 67.2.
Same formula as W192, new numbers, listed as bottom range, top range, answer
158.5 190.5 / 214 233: 1.03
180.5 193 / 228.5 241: 1.04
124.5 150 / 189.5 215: 1.13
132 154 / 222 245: 1.11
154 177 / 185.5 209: 1.08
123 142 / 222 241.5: 1.08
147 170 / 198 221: 1.09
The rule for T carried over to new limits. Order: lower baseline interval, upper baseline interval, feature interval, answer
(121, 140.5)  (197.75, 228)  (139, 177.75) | 0.019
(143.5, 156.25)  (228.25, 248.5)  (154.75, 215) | -0.018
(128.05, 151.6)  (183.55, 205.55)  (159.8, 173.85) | 0.031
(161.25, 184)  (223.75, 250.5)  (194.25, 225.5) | -0.050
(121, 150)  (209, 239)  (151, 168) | -0.013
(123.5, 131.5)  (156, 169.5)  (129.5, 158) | 0.050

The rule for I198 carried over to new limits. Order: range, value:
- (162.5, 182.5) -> 62.5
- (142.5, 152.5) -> 62.9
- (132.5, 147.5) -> 61.3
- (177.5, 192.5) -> 64.2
